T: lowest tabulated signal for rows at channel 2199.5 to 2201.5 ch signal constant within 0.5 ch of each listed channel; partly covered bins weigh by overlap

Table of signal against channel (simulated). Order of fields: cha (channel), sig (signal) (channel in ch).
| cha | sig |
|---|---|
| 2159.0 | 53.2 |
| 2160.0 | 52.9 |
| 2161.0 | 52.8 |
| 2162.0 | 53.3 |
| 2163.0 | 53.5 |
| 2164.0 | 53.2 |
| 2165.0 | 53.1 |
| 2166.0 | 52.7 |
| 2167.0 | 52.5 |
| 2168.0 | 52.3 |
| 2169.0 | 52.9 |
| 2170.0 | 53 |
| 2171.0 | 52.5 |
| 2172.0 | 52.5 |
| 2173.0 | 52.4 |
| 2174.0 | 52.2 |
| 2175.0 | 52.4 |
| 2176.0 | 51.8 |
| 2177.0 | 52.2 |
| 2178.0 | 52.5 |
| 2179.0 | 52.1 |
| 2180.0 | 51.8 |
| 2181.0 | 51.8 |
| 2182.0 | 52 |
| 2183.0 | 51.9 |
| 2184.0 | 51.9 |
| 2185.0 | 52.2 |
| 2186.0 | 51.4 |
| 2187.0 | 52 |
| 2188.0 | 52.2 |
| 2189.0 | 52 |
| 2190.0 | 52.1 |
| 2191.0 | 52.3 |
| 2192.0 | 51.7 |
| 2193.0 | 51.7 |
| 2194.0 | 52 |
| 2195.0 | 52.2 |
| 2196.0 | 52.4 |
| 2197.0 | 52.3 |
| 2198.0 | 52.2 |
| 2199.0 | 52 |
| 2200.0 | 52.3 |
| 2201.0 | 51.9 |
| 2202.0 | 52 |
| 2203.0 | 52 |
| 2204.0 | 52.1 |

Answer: 51.9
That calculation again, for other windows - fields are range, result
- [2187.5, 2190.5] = 52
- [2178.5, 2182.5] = 51.8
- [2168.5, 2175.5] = 52.2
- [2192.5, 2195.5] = 51.7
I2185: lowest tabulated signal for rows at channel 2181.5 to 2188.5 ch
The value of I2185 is 51.4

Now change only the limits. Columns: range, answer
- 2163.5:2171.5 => 52.3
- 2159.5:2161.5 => 52.8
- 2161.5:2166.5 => 52.7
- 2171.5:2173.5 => 52.4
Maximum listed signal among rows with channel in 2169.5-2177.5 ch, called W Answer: 53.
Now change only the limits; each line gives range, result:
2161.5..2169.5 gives 53.5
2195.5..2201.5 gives 52.4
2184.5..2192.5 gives 52.3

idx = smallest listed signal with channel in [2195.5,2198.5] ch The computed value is 52.2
